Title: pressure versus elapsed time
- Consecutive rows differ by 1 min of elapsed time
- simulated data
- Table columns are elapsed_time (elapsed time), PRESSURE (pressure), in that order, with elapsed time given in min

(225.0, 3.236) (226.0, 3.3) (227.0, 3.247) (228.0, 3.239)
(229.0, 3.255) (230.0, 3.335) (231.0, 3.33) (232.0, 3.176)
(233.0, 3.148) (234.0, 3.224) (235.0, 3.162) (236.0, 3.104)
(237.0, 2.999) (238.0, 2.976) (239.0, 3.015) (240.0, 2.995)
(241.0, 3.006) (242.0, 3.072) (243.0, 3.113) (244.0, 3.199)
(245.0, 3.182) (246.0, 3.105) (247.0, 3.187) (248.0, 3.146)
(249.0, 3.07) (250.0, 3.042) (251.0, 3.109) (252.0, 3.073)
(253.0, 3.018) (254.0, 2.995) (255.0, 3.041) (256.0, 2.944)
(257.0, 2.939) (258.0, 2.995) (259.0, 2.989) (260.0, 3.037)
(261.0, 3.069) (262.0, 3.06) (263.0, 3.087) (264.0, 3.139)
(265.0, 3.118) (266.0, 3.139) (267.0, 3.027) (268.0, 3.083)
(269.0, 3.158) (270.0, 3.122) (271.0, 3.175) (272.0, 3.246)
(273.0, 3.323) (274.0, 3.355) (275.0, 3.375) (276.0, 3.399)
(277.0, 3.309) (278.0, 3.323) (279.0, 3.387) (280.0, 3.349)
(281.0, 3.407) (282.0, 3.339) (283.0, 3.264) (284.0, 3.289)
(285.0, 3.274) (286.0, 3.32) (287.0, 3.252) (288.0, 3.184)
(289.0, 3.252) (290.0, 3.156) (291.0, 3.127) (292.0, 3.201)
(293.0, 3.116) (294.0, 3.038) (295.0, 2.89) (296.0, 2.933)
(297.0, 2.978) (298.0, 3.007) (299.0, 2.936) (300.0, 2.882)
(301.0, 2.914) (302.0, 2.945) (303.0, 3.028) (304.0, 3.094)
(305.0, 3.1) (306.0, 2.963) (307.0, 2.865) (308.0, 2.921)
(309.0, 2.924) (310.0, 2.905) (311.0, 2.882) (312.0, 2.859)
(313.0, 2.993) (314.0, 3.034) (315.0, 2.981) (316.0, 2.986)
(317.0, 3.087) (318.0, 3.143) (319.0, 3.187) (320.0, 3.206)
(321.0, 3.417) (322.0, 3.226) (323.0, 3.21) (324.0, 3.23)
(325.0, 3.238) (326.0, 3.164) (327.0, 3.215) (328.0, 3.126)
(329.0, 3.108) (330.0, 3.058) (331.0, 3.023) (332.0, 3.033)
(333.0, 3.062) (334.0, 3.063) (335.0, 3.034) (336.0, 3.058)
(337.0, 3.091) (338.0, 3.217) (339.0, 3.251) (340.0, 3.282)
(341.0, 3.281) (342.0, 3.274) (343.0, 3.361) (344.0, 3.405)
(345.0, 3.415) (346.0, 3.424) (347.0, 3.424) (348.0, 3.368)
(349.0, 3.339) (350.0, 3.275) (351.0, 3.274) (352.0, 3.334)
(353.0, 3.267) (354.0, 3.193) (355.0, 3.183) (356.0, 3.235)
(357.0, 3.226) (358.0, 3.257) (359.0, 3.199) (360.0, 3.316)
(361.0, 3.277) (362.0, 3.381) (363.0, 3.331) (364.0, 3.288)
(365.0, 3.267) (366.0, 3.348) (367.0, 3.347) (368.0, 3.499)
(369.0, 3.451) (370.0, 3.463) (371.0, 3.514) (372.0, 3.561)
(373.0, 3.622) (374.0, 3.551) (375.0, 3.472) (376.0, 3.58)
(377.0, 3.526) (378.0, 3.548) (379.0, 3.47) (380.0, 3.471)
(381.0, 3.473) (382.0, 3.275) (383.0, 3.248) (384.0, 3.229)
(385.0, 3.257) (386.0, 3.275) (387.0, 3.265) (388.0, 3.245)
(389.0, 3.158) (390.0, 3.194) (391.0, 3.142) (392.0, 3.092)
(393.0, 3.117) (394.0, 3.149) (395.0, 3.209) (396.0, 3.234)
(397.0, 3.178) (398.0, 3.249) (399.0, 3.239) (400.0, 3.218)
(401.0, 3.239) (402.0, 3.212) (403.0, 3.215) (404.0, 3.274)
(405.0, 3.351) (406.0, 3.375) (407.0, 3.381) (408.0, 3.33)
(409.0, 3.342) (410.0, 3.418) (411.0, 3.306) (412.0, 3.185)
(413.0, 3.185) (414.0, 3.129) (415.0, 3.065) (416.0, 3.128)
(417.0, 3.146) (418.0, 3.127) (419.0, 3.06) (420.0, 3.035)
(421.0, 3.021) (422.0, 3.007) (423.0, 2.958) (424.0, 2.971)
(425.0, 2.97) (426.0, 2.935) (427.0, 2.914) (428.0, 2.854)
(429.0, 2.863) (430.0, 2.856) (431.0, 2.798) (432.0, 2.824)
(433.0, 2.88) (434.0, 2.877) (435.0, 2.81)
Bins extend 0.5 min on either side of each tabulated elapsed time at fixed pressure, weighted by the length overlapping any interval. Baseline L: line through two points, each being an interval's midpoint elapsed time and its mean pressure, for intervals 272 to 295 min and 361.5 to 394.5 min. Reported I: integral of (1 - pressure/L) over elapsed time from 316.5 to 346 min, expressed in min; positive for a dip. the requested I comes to 1.1 min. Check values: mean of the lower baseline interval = 3.27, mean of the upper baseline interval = 3.36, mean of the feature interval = 3.19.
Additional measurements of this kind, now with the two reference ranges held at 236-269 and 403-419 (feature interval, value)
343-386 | -2.4 min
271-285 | -1.1 min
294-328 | 1.0 min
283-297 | -0.2 min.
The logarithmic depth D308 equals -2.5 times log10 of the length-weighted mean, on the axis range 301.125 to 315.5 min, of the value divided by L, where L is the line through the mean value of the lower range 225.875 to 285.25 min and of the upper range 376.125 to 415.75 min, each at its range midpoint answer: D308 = 0.08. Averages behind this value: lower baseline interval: 3.16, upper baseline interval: 3.27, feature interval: 2.96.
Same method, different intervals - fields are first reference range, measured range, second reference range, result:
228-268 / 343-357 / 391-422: -0.05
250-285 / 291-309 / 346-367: 0.08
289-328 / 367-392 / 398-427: -0.09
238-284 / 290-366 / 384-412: 0.02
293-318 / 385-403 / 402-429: -0.03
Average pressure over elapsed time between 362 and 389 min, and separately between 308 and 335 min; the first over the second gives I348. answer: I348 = 1.10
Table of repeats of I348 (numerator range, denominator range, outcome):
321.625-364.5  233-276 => 1.04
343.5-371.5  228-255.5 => 1.07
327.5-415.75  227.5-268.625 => 1.06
